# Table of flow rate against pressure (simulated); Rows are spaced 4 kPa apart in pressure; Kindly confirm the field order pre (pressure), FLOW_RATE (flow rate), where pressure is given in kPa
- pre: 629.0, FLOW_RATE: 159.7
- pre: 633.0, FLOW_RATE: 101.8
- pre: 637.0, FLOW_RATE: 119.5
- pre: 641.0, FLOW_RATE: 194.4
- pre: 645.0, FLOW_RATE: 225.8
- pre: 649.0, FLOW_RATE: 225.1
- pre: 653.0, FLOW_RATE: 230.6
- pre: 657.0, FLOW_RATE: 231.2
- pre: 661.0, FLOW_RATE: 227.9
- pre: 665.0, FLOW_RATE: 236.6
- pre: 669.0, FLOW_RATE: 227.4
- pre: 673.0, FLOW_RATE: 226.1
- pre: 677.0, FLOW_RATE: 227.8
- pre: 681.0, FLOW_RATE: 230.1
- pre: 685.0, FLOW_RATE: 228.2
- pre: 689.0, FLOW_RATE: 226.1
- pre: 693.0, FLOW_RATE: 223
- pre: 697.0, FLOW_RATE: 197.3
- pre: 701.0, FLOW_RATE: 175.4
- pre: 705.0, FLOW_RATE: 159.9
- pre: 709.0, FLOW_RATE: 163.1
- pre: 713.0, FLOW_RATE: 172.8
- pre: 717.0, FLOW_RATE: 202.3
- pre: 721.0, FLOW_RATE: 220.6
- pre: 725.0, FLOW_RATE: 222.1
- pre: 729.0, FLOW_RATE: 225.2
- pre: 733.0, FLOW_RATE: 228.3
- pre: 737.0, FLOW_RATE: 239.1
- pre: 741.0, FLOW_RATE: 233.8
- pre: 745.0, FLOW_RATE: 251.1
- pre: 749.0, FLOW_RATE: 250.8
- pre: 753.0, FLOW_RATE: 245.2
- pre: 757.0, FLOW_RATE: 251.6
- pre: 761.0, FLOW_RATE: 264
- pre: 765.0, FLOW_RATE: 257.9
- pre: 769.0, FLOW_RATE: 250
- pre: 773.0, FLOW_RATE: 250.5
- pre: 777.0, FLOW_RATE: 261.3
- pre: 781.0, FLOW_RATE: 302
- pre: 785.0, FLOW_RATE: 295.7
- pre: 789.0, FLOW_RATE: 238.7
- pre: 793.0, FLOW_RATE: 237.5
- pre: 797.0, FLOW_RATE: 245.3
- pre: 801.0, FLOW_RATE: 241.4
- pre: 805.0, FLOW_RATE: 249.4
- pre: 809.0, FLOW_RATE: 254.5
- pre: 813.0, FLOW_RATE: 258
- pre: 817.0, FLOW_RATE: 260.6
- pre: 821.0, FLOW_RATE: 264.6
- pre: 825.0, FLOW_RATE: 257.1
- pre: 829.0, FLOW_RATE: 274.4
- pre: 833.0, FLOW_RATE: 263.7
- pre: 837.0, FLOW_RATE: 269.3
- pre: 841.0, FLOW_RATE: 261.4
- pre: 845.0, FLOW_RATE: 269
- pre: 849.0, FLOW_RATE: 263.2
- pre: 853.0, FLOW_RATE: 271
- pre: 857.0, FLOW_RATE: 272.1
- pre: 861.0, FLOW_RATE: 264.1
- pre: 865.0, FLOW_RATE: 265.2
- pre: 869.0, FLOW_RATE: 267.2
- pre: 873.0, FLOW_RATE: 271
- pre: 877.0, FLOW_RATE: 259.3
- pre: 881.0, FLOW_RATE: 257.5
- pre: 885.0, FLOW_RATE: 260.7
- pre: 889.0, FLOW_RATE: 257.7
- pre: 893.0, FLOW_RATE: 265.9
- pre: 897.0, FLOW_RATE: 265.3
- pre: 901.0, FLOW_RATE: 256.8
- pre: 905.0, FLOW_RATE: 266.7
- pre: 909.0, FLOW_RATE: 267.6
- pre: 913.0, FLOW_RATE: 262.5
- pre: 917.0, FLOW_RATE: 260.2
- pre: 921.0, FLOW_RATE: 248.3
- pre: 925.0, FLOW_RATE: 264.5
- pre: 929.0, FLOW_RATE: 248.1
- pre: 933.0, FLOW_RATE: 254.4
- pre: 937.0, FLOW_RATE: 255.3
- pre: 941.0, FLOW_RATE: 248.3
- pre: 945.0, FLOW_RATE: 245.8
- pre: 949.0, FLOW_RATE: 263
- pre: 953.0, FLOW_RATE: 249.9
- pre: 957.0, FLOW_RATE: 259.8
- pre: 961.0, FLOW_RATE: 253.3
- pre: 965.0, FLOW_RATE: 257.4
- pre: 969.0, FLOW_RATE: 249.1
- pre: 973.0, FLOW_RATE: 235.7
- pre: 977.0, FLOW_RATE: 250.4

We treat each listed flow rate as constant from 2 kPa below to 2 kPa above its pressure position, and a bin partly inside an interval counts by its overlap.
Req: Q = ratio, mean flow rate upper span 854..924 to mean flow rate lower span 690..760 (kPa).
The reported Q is 1.2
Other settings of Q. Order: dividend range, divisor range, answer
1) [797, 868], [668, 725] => 1.27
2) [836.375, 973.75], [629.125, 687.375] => 1.25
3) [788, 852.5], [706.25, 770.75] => 1.12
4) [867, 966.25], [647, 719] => 1.22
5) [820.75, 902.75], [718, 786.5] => 1.06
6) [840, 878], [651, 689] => 1.16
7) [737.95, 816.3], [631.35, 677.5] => 1.23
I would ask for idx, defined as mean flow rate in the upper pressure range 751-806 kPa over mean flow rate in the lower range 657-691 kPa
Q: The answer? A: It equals 1.12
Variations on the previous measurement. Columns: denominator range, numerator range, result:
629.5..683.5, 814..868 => 1.28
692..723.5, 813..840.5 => 1.40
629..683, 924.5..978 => 1.22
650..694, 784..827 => 1.11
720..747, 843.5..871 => 1.15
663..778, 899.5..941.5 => 1.14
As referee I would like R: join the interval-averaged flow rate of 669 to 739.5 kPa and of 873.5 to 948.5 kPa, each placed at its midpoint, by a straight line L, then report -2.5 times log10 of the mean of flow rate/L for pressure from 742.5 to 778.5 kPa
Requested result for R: -0.14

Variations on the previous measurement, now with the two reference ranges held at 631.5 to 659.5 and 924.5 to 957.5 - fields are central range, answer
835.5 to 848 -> -0.14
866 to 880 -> -0.11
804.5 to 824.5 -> -0.14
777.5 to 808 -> -0.16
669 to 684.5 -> -0.15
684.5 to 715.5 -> 0.06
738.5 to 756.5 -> -0.15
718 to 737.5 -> -0.08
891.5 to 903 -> -0.08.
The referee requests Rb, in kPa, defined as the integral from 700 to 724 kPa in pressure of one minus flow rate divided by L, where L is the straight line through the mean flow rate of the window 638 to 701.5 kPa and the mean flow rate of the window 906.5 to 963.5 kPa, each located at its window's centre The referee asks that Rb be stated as 4.4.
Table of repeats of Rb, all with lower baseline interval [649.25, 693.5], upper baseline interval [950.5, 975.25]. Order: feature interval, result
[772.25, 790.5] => -2.7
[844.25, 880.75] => -3.4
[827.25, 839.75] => -1.4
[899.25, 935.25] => -1.6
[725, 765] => -1.5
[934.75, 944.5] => -0.1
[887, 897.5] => -0.7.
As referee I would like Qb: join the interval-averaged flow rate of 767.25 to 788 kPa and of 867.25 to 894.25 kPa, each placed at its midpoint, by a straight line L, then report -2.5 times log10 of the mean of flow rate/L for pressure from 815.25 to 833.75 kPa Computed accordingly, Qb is 0.01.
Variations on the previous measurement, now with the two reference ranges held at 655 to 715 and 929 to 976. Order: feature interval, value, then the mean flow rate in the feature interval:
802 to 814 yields -0.105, 253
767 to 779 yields -0.137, 254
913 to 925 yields -0.046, 257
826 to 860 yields -0.142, 268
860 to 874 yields -0.122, 267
